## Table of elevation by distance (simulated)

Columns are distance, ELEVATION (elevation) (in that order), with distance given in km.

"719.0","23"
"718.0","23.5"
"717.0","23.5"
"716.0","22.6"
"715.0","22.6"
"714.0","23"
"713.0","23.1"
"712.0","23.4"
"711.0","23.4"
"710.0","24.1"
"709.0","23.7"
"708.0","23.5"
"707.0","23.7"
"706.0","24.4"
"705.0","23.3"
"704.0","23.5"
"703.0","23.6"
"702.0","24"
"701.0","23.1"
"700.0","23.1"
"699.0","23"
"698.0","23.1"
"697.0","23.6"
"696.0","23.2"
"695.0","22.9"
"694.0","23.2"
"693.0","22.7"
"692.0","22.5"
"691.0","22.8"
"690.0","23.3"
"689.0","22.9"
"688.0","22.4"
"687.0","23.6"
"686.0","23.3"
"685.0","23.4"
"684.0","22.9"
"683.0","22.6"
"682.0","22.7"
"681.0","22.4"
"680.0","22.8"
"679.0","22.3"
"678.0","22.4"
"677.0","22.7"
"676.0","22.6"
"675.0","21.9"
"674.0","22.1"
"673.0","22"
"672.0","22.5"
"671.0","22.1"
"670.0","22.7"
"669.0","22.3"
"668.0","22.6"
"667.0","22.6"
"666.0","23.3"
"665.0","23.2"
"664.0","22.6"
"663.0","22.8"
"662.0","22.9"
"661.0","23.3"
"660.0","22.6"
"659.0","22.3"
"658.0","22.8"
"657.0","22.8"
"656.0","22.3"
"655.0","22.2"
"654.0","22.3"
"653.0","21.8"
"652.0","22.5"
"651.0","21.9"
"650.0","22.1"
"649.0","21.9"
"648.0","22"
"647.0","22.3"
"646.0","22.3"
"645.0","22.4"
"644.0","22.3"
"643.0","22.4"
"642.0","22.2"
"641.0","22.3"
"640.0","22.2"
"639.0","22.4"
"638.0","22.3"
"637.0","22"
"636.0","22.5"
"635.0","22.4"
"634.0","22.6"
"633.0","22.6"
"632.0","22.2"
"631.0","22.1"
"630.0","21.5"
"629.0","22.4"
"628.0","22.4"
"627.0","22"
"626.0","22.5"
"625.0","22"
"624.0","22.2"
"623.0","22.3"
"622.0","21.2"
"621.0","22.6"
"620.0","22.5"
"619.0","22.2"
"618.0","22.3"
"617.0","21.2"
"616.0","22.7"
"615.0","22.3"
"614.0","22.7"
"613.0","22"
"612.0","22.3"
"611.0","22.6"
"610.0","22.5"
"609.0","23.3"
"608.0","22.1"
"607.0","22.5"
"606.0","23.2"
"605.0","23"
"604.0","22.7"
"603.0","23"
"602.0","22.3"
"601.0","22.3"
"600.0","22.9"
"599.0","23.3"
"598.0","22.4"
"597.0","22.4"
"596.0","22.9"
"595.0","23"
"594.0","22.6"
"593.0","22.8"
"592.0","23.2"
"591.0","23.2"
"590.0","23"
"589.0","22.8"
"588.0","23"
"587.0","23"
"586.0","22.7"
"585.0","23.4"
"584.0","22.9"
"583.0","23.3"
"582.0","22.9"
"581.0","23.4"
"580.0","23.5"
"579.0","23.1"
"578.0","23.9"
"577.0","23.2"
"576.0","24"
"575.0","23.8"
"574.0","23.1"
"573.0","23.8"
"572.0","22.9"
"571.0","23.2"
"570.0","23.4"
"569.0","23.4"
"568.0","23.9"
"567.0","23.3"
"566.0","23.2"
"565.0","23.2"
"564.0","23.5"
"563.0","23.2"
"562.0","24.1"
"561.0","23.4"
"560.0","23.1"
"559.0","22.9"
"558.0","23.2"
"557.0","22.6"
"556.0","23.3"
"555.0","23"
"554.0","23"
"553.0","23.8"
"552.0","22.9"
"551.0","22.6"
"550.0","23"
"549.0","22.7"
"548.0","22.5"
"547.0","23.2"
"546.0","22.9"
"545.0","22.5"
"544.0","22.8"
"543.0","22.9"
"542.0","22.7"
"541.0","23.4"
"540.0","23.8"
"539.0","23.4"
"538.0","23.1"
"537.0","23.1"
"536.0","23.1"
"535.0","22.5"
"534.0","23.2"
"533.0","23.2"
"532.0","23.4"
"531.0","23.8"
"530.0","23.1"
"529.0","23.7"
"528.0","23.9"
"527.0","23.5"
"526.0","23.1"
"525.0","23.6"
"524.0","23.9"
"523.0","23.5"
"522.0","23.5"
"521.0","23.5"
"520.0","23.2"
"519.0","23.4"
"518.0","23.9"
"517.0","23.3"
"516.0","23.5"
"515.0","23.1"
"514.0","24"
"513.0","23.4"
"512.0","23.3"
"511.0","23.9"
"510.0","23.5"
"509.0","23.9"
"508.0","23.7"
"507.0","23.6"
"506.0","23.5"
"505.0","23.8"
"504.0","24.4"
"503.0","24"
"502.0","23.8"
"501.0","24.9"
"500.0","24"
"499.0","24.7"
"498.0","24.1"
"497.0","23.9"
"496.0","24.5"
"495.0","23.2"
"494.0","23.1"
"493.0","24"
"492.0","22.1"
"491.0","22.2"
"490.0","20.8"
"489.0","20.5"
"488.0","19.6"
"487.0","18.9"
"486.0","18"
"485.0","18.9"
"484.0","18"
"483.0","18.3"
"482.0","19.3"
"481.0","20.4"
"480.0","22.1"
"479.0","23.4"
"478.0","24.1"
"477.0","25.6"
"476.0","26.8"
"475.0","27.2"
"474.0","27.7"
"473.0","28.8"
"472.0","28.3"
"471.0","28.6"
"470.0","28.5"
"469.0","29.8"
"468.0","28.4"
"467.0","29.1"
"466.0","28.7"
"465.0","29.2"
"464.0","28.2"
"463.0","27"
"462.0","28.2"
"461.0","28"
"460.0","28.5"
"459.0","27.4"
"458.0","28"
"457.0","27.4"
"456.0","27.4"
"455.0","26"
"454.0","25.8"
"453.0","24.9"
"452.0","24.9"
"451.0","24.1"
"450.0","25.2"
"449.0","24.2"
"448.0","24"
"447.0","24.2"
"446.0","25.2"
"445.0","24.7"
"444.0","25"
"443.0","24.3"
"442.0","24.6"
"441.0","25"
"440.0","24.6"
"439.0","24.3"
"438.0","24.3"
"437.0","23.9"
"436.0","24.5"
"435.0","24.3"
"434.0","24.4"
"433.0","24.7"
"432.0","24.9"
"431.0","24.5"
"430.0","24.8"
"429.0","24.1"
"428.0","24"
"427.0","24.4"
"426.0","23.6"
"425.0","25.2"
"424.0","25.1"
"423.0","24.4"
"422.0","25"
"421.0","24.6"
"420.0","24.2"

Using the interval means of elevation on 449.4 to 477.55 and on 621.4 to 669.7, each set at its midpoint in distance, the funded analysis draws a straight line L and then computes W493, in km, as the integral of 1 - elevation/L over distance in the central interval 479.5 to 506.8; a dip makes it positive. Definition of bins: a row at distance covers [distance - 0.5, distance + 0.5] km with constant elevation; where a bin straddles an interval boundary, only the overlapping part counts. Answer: 4.6 km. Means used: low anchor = 27.4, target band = 22.1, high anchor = 22.4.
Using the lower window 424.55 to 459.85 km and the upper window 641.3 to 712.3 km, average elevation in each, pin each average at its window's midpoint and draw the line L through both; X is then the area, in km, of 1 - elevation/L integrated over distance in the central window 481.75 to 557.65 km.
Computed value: 4.2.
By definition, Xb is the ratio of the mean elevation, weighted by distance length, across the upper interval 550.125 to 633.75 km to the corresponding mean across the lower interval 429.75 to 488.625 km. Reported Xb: 0.9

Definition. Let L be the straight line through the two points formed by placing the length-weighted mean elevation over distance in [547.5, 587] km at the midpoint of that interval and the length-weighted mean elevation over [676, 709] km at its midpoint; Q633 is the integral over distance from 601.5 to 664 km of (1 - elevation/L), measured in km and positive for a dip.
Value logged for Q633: 2.15 km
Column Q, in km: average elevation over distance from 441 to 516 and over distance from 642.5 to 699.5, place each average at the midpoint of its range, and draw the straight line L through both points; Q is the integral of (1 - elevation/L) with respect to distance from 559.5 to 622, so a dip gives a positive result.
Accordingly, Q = 1.3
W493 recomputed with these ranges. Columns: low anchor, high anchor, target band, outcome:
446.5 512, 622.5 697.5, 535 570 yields 0.9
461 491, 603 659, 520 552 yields 0.7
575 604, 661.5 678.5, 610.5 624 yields 0.4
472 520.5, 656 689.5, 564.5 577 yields -0.3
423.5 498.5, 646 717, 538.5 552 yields 0.6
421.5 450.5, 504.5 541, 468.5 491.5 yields 0.7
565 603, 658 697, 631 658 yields 0.7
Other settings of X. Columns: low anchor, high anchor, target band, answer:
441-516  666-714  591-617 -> 1.1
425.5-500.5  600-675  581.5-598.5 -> 0.1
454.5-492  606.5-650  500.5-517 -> 0.4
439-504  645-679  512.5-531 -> 0.5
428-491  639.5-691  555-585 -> 0.4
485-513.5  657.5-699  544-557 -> 0.0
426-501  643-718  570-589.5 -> 0.4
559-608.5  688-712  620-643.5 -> 1.0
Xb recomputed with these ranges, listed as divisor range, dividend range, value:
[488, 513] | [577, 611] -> 0.98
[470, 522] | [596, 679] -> 0.96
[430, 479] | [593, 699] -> 0.86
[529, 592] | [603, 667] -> 0.97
